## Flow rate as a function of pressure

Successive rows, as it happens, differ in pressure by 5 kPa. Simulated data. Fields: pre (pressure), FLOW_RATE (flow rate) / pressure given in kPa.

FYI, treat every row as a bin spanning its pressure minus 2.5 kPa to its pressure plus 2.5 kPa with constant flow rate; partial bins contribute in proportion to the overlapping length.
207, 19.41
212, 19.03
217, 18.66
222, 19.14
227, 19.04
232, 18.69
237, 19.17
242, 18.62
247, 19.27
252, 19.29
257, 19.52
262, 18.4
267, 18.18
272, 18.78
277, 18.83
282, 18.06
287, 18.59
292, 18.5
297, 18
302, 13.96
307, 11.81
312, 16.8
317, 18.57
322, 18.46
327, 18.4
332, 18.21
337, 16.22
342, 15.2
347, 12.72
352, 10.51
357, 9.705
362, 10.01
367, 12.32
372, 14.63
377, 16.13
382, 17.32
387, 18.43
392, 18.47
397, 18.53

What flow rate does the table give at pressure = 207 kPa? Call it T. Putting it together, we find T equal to 19.41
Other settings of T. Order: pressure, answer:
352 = 10.51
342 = 15.2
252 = 19.29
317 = 18.57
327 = 18.4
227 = 19.04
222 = 19.14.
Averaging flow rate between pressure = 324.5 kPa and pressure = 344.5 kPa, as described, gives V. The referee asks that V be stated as 17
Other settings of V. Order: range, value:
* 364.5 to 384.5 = 15.1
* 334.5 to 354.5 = 13.7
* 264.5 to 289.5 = 18.5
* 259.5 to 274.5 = 18.5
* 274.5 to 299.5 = 18.4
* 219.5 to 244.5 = 18.9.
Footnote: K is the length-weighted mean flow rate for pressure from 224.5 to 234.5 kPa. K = 18.9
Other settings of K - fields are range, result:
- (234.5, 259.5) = 19.2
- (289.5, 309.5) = 15.6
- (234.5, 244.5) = 18.9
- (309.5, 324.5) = 17.9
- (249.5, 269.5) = 18.8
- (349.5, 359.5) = 10.1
